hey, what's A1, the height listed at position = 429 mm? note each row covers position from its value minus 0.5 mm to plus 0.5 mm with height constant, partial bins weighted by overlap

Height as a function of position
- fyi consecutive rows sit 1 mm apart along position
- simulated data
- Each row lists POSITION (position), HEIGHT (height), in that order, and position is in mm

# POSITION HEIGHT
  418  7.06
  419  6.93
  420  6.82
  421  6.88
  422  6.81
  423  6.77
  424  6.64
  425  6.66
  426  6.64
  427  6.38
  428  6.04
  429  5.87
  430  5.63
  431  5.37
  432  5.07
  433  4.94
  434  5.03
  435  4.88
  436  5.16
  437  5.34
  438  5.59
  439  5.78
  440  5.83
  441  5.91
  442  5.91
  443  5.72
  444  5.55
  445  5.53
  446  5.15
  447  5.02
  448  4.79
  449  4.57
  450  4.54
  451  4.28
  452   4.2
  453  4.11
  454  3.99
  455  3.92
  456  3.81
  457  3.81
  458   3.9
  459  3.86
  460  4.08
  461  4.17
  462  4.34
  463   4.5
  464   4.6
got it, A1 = 5.87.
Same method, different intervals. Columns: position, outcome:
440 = 5.83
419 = 6.93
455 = 3.92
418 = 7.06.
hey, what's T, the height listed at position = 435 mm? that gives 4.88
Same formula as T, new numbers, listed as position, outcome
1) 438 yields 5.59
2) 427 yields 6.38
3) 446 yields 5.15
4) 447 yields 5.02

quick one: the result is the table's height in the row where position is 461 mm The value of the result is 4.17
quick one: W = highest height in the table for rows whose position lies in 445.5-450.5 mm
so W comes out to 5.15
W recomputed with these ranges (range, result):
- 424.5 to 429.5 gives 6.66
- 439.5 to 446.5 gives 5.91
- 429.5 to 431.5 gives 5.63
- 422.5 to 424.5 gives 6.77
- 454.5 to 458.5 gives 3.92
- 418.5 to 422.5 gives 6.93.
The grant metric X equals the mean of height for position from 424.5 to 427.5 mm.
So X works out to 6.56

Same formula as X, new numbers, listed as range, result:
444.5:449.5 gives 5.01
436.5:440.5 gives 5.64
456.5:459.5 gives 3.86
